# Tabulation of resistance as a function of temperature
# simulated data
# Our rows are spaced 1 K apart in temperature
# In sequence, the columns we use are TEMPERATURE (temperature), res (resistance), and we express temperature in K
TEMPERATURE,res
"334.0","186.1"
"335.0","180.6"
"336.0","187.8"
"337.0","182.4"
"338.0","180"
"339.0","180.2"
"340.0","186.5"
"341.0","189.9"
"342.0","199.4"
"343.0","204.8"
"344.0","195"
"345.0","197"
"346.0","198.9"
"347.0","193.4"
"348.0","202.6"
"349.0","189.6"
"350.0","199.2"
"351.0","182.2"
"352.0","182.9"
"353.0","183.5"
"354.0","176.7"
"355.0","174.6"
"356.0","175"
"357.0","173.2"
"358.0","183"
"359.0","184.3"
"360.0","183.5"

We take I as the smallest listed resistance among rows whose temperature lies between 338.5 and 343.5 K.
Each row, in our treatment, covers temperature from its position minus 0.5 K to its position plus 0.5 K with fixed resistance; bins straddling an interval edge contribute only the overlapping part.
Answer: 180.2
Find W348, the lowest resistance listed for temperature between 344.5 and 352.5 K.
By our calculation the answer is 182.2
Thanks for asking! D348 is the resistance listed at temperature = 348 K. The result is 202.6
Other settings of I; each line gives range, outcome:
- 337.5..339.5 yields 180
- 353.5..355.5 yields 174.6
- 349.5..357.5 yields 173.2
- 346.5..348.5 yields 193.4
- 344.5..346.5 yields 197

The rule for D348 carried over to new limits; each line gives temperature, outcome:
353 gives 183.5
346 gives 198.9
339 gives 180.2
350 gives 199.2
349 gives 189.6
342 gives 199.4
